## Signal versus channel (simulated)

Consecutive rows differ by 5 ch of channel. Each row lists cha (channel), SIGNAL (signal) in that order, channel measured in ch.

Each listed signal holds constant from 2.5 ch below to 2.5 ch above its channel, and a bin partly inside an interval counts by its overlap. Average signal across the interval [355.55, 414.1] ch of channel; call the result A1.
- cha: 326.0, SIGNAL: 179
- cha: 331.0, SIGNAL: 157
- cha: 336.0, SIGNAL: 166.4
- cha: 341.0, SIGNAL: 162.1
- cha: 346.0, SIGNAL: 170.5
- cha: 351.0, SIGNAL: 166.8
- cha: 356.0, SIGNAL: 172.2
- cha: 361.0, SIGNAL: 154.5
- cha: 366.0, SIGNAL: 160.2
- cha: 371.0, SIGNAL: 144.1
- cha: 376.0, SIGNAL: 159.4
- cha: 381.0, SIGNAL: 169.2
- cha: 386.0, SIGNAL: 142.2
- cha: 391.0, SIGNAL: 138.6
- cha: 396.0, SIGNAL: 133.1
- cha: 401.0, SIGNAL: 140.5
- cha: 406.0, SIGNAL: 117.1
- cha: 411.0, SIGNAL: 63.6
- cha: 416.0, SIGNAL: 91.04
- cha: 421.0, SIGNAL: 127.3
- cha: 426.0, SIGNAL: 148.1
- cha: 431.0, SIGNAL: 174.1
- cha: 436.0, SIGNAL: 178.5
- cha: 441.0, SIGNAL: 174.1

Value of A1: 140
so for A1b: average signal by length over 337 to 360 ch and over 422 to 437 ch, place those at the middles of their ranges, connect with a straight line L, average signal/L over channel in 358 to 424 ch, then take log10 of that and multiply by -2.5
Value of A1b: 0.22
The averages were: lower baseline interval 167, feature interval 134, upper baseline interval 162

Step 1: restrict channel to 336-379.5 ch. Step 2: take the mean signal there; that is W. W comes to 162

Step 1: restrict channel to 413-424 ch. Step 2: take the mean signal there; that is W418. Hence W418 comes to 109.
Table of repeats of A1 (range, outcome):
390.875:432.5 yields 124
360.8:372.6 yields 153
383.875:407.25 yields 135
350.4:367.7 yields 163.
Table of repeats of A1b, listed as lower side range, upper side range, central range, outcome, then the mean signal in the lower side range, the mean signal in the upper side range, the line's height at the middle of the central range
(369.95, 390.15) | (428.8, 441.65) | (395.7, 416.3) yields 0.444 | 153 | 176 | 164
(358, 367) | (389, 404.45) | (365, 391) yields -0.038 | 158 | 136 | 148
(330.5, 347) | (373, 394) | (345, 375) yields -0.017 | 164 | 152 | 158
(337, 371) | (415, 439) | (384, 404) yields 0.124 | 163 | 148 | 155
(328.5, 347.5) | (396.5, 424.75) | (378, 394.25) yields -0.158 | 164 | 111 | 129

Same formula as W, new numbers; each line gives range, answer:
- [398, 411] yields 116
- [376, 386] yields 160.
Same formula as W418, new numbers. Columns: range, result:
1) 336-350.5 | 166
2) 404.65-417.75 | 88.2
